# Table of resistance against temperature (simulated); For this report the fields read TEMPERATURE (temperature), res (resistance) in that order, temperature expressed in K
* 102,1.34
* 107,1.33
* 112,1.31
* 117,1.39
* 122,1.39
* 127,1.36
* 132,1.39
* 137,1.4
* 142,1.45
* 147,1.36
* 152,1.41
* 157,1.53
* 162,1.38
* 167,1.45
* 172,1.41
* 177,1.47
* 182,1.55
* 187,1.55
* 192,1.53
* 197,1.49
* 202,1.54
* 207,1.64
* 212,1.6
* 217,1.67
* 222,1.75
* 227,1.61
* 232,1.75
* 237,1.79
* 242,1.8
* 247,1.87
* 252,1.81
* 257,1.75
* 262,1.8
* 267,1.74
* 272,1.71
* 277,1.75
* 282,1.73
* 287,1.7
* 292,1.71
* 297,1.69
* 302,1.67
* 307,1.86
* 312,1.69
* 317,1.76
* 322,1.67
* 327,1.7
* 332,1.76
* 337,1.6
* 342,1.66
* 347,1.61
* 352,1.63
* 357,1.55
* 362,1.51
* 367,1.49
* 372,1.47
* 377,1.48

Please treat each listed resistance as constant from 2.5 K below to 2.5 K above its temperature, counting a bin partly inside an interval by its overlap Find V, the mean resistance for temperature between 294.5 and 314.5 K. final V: 1.73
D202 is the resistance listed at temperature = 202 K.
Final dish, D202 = 1.54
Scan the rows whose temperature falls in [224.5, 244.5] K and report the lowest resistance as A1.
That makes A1 1.61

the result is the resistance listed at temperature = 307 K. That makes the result 1.86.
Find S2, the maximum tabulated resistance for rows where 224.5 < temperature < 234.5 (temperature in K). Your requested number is 1.75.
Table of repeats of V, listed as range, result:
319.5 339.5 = 1.68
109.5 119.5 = 1.35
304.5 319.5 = 1.77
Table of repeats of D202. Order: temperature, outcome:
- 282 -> 1.73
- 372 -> 1.47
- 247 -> 1.87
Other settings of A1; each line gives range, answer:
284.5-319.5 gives 1.67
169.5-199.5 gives 1.41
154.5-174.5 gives 1.38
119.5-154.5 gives 1.36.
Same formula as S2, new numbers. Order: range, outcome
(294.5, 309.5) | 1.86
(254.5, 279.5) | 1.8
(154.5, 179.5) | 1.53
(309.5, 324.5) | 1.76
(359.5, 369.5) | 1.51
